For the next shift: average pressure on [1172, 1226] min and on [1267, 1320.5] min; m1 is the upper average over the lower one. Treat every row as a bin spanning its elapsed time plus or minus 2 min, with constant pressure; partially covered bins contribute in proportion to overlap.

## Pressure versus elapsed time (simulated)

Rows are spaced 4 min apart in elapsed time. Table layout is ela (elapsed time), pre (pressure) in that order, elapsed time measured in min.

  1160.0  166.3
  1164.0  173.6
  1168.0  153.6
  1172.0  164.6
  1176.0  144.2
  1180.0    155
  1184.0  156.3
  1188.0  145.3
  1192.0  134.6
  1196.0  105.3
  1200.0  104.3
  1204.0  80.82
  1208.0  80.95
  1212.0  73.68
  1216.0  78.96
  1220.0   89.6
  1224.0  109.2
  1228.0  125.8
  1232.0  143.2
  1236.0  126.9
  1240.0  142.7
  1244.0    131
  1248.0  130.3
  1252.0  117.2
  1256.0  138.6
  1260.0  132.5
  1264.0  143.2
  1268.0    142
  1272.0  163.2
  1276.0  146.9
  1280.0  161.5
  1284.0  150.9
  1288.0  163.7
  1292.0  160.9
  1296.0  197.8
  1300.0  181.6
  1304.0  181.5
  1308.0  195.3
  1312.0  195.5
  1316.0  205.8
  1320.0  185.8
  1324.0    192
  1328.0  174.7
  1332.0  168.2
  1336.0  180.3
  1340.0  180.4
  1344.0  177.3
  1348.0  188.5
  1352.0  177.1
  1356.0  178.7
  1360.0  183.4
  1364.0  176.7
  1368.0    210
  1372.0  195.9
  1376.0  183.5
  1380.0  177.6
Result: 1.52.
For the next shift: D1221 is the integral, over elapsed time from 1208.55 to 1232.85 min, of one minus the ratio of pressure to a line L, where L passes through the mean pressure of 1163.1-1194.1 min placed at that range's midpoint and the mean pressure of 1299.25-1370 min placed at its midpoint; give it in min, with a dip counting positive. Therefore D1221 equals 9.2 min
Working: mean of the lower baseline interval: 153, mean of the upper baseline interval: 185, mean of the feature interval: 100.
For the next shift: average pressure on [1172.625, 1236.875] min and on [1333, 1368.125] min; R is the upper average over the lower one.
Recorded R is 1.6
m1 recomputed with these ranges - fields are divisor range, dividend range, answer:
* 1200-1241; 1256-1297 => 1.48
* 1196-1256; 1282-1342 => 1.64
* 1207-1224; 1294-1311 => 2.25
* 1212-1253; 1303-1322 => 1.65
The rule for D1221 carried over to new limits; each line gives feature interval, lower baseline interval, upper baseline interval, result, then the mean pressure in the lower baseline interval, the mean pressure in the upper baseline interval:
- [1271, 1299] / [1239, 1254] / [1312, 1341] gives -1.43 min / 129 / 185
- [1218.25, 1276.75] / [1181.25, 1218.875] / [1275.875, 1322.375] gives 3.93 min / 107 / 179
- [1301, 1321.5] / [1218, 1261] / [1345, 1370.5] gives -3.83 min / 126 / 186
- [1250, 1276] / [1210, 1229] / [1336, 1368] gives -3.58 min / 93.9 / 182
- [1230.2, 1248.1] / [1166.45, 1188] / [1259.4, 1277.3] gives 1.64 min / 154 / 147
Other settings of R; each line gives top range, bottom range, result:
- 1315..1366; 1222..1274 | 1.35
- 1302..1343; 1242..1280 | 1.33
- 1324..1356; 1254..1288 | 1.21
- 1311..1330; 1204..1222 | 2.36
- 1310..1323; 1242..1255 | 1.54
